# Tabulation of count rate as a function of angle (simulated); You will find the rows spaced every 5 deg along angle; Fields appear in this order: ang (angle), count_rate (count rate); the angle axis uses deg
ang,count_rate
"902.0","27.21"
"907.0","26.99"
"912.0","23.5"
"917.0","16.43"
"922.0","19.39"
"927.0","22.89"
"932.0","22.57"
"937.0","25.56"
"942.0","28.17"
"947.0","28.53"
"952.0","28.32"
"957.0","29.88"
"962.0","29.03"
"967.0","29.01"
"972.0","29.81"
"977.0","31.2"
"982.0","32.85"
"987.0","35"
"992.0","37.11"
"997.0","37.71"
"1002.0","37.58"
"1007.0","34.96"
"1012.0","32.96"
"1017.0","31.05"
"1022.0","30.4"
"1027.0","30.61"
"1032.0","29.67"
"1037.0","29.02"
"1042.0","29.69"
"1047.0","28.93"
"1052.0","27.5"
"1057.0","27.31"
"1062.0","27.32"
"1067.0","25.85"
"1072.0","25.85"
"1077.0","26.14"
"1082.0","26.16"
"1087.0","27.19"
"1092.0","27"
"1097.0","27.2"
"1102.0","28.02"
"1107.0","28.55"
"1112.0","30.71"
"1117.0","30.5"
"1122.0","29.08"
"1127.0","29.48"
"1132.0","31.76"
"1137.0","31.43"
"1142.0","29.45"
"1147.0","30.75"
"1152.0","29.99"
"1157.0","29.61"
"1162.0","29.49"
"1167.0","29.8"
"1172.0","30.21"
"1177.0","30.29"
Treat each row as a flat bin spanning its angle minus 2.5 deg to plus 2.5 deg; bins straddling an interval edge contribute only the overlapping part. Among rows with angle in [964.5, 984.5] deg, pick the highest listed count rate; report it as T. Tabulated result 32.85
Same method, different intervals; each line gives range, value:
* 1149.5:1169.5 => 29.99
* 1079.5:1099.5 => 27.2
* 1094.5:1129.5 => 30.71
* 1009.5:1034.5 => 32.96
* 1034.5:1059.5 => 29.69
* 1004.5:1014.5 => 34.96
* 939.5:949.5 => 28.53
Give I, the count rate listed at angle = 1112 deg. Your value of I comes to 30.71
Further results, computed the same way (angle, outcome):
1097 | 27.2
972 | 29.81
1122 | 29.08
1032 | 29.67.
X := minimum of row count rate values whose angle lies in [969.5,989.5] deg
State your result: 29.81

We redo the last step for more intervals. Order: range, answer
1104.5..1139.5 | 28.55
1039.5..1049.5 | 28.93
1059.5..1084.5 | 25.85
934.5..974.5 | 25.56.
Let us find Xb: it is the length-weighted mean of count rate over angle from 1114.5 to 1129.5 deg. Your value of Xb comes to 29.7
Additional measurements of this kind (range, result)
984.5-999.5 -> 36.6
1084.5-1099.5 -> 27.1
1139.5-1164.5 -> 29.9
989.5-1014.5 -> 36.1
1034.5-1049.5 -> 29.2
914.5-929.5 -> 19.6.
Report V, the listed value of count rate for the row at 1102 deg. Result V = 28.02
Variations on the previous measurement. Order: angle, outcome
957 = 29.88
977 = 31.2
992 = 37.11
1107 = 28.55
